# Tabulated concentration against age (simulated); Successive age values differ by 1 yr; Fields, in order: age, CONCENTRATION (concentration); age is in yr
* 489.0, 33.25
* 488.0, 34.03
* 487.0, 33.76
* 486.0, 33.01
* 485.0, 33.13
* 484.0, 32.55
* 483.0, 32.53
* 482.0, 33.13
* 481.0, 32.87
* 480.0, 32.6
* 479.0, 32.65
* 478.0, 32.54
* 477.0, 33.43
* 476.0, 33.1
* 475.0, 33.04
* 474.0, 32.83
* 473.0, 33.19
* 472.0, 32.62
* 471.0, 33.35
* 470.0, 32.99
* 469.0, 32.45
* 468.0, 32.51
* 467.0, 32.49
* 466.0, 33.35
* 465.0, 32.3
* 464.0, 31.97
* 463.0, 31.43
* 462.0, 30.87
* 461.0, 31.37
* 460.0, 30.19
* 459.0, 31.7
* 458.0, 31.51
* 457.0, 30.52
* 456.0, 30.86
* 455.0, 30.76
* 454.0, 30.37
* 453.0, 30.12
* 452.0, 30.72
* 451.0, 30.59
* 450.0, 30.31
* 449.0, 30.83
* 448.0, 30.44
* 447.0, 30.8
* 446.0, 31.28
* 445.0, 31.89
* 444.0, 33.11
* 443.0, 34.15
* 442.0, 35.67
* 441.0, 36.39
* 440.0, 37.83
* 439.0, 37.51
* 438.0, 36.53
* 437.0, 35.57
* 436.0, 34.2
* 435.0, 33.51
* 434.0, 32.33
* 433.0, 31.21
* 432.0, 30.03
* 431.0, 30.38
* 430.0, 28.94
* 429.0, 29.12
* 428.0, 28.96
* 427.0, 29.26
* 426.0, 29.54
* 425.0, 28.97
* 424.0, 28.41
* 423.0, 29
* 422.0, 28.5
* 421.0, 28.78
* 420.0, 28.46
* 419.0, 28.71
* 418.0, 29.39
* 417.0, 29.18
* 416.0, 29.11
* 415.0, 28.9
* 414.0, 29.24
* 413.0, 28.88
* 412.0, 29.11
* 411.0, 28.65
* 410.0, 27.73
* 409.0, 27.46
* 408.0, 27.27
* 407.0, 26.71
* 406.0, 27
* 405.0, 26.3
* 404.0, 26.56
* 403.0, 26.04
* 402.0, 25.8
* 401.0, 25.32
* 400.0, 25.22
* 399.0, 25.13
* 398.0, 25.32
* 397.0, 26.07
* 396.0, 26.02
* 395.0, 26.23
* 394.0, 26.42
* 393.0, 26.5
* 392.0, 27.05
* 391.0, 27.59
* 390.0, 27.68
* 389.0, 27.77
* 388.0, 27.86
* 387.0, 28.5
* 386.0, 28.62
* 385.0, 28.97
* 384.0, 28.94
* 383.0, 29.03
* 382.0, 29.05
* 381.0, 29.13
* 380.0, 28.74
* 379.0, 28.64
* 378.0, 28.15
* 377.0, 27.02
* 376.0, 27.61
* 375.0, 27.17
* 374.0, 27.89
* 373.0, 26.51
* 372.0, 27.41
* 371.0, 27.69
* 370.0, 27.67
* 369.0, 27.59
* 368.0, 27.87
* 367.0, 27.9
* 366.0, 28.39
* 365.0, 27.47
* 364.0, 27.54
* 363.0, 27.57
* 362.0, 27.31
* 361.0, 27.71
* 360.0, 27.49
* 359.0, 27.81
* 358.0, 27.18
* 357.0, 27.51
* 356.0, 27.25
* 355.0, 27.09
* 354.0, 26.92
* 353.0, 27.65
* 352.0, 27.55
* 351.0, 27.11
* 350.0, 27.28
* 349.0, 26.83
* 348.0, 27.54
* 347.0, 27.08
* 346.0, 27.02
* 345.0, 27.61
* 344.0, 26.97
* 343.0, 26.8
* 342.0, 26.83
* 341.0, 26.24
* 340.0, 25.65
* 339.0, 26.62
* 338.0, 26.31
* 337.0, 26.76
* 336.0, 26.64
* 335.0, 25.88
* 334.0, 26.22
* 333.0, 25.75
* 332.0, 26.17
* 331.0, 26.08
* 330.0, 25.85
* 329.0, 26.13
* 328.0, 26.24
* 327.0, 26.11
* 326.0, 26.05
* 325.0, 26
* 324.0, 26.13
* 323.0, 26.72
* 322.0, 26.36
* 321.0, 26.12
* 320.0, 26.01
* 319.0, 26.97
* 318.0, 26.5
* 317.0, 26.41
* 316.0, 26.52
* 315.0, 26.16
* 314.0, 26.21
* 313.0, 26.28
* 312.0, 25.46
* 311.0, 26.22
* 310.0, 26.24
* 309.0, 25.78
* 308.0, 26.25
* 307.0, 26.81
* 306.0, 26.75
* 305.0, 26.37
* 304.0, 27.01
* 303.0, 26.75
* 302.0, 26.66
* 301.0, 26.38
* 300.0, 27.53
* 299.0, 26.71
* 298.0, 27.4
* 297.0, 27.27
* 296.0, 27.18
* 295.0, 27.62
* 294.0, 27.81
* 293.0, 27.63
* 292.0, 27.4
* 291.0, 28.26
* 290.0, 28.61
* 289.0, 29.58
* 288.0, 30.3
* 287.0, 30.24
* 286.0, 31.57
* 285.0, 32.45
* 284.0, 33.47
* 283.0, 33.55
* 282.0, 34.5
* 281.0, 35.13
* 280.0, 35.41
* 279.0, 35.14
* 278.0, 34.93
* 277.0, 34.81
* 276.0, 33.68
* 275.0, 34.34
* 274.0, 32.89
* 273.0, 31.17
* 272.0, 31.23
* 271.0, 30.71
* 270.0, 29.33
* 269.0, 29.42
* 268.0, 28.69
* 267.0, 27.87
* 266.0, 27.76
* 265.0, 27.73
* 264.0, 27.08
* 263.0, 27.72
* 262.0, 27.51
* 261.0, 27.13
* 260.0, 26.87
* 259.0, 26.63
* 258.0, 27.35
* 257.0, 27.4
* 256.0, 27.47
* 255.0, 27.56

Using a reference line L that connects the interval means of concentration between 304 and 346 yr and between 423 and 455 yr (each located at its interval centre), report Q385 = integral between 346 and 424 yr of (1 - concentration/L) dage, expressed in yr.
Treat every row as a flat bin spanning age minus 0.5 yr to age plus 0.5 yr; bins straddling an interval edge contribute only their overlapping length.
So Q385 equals 4.3 yr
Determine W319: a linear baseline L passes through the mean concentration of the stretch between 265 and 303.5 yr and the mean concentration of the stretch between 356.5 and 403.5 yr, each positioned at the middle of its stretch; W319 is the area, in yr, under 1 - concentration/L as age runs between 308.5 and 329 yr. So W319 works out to 2.1 yr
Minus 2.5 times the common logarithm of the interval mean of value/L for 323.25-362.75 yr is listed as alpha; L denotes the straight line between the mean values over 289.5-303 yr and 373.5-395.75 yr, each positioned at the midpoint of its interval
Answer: 0.04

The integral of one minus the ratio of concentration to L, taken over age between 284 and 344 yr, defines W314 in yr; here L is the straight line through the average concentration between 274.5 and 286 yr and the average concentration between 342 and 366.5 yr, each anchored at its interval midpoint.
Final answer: 7.8 yr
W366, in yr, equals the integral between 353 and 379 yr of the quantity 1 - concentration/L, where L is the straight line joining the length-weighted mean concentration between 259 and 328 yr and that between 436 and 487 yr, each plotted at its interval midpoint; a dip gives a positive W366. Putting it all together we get 2.4 yr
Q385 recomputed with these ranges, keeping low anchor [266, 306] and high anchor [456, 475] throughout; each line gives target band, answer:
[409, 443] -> 0.87 yr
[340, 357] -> 2.05 yr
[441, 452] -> -0.06 yr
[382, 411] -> 3.97 yr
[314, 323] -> 1.20 yr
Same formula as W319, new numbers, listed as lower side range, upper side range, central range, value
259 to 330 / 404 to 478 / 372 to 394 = 1.5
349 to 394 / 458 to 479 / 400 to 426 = 1.5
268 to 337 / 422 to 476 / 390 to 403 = 1.9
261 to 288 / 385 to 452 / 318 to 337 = 2.8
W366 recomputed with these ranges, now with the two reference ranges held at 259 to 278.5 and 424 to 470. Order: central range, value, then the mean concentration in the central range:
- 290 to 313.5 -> 2.6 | 26.9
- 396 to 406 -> 1.8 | 25.8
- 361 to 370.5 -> 1.0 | 27.7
